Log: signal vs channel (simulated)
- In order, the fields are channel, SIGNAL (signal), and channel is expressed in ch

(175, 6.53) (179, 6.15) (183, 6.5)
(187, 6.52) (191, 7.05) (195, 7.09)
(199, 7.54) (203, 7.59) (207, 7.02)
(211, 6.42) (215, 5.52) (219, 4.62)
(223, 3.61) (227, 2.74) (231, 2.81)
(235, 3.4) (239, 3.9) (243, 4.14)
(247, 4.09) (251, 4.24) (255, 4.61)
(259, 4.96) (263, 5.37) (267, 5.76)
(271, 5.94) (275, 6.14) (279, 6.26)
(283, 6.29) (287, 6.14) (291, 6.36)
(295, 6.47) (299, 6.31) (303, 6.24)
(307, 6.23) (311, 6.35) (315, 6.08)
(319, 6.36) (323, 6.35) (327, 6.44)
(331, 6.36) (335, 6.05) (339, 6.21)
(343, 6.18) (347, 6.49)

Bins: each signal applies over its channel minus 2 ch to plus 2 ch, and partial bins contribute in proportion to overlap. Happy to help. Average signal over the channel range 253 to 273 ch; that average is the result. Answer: 5.33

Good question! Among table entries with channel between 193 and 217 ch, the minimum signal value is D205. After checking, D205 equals 5.52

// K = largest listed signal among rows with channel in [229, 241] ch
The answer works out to 3.9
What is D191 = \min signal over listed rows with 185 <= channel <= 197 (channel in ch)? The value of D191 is 6.52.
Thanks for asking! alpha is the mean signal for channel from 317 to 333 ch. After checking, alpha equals 6.38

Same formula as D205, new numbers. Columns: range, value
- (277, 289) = 6.14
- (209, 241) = 2.74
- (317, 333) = 6.35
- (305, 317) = 6.08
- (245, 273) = 4.09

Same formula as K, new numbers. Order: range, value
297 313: 6.35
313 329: 6.44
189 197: 7.09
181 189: 6.52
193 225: 7.59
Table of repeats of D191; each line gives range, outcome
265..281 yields 5.76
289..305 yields 6.24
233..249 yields 3.4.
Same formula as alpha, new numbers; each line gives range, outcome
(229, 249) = 3.67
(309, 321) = 6.26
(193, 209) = 7.31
